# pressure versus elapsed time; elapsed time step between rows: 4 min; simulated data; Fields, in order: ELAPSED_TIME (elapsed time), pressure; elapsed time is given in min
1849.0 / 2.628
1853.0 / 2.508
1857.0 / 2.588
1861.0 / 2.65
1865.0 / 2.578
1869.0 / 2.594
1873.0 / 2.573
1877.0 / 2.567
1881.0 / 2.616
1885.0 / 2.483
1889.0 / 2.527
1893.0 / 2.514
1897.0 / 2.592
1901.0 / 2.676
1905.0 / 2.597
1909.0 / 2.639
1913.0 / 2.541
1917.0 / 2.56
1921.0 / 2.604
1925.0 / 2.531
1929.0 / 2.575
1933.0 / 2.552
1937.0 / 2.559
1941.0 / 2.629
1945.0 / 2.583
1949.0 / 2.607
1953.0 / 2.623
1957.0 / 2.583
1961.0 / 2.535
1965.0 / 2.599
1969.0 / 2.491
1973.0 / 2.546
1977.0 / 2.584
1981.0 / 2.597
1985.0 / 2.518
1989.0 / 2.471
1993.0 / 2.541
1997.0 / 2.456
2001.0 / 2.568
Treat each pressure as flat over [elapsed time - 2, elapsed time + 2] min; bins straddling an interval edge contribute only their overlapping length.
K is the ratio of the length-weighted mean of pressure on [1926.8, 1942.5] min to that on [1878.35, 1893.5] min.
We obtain 1.02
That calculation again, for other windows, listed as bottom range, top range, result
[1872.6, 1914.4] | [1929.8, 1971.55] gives 1.00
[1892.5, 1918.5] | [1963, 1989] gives 0.98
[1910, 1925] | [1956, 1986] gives 1.00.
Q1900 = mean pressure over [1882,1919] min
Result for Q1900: 2.57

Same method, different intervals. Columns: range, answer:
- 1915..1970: 2.58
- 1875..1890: 2.55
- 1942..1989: 2.57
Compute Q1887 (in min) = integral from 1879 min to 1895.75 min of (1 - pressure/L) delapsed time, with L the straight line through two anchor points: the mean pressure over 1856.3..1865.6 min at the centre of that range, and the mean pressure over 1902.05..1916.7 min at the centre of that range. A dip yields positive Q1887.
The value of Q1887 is 0.4 min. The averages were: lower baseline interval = 2.61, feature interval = 2.54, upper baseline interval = 2.59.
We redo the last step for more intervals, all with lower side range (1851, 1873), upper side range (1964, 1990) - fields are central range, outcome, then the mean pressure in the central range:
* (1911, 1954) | -0.3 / 2.58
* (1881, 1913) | -0.1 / 2.58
